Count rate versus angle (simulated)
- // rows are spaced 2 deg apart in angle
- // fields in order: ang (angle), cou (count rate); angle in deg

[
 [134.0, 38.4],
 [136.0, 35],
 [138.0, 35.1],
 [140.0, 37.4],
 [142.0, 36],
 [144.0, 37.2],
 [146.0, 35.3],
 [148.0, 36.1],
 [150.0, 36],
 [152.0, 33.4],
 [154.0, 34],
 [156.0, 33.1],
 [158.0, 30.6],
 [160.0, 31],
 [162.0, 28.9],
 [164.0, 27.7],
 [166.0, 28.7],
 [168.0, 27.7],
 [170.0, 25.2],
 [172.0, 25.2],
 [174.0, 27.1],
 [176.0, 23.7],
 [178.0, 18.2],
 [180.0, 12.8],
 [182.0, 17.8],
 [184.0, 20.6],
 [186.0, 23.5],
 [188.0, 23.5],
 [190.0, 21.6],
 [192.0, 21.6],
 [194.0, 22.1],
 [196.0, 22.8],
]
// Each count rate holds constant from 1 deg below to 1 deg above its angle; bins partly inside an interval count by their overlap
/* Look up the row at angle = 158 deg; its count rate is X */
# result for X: 30.6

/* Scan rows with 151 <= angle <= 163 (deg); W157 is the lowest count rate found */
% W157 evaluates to 28.9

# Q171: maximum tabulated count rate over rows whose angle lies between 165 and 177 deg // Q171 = 28.7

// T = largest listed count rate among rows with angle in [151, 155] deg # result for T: 34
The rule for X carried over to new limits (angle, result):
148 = 36.1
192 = 21.6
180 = 12.8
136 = 35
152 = 33.4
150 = 36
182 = 17.8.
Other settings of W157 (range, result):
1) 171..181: 12.8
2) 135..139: 35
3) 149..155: 33.4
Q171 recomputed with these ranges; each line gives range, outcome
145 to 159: 36.1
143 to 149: 37.2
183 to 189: 23.5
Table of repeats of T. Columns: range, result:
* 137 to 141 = 37.4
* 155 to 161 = 33.1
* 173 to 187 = 27.1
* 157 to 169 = 31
